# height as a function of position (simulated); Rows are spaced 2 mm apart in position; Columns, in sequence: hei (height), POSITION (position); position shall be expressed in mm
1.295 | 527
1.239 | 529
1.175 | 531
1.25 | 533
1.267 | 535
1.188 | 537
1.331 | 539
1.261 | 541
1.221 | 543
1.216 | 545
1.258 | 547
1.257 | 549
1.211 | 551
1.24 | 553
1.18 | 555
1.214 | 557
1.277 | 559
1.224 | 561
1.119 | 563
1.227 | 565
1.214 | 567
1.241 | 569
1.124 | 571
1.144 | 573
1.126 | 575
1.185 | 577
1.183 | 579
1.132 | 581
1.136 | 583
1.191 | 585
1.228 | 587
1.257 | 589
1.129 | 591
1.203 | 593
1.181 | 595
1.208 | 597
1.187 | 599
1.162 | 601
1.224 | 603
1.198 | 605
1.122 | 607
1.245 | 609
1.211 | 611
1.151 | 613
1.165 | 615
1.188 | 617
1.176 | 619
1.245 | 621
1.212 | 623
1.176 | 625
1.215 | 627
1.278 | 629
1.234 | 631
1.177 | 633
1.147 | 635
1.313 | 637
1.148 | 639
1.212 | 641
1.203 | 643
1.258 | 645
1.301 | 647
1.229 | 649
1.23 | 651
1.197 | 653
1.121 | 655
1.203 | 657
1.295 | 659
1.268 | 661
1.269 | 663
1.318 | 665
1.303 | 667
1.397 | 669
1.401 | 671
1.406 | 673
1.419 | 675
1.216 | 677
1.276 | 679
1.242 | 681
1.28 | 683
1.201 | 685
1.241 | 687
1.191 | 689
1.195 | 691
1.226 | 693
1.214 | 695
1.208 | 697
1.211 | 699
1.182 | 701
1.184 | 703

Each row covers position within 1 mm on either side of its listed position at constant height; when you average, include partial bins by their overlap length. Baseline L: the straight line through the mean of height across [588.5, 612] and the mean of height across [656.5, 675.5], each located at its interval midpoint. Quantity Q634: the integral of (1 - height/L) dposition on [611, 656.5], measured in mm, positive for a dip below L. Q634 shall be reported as 1.9 mm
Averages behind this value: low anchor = 1.19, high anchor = 1.33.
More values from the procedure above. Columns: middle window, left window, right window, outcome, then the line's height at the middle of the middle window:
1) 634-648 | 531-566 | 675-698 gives 0.1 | 1.23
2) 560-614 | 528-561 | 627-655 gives 2.0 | 1.23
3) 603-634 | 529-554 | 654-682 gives 1.8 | 1.27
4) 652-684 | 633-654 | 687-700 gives -1.9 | 1.22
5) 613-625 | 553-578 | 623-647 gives 0.2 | 1.21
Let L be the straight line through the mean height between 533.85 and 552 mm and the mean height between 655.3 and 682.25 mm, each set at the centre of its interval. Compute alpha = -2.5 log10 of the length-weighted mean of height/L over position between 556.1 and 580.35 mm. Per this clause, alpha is 0.06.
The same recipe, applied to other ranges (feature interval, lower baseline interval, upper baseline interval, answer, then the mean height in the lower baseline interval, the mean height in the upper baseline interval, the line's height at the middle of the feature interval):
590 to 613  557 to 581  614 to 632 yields 0.01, 1.19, 1.21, 1.2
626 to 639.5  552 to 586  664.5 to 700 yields 0.01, 1.19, 1.27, 1.24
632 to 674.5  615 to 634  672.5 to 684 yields 0.00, 1.21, 1.3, 1.26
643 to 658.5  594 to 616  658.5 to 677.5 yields 0.06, 1.19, 1.33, 1.29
